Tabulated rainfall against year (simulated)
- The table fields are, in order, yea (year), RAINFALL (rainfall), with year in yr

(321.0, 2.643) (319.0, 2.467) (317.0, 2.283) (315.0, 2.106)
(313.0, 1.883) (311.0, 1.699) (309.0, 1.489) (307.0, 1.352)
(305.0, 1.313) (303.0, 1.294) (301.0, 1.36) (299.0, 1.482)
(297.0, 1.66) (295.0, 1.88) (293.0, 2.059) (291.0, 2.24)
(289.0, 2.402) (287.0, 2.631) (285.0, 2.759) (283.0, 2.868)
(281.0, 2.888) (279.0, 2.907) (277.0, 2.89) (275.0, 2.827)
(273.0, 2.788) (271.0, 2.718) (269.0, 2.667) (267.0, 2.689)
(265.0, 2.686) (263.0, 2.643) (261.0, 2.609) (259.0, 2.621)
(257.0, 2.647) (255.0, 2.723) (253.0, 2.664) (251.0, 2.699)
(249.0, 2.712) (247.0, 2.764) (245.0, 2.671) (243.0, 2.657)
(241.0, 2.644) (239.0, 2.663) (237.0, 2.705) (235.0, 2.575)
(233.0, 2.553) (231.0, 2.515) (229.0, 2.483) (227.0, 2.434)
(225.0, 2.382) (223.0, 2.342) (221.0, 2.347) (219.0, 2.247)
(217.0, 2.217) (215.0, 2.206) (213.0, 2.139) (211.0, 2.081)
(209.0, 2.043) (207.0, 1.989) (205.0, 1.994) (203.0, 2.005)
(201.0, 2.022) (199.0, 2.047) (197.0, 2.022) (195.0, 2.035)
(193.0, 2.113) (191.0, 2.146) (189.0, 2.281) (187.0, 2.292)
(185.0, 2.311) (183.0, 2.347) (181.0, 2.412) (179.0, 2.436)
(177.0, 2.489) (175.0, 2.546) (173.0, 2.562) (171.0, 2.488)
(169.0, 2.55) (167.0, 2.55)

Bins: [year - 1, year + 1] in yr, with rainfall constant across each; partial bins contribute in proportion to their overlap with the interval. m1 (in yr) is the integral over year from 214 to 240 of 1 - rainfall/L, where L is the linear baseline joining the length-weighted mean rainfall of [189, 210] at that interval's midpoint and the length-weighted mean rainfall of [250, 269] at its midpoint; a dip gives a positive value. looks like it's -1.1 yr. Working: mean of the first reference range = 2.05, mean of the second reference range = 2.66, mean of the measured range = 2.44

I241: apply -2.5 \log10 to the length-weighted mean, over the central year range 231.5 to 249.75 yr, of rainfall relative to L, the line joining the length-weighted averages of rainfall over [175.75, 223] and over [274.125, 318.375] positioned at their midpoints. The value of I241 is -0.228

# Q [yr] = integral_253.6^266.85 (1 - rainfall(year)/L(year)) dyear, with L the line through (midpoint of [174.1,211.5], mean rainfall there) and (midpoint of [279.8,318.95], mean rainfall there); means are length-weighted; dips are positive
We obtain -3.77 yr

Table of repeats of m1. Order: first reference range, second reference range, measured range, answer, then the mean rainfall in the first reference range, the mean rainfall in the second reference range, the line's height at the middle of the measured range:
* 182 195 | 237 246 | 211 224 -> 1.2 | 2.23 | 2.66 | 2.47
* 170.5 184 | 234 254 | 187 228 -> 6.5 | 2.47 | 2.68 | 2.56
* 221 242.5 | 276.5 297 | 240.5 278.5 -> -2.9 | 2.52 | 2.5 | 2.51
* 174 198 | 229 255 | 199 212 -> 2.1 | 2.29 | 2.65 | 2.41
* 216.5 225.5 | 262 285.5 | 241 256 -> -0.8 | 2.31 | 2.78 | 2.55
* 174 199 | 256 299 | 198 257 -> 0.1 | 2.28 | 2.55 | 2.4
